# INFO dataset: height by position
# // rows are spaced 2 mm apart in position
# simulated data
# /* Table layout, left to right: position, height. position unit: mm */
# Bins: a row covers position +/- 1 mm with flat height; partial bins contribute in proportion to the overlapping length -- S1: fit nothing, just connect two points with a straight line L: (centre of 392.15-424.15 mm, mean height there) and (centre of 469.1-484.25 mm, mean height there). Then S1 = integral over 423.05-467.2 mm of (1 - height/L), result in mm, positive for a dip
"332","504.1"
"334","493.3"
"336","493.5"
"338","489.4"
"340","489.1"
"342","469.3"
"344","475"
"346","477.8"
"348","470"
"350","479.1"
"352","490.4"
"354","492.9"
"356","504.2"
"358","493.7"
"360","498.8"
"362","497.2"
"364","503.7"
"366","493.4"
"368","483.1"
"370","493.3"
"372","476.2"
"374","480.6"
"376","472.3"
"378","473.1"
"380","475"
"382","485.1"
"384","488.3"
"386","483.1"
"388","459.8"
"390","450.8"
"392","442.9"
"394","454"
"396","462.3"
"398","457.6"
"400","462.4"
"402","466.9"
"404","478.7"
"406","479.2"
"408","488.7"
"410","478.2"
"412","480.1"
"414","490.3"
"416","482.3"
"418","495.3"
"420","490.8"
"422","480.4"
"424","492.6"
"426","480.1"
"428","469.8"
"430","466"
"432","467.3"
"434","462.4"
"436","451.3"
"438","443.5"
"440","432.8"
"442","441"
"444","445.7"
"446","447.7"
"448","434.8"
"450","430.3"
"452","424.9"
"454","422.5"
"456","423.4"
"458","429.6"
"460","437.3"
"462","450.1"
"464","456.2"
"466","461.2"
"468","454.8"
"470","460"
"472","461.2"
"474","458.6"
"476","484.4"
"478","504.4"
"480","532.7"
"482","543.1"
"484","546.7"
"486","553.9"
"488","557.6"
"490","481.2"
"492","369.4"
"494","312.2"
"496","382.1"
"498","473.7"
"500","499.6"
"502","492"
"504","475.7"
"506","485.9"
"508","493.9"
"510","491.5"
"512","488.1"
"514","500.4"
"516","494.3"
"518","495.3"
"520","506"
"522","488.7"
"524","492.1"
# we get 3.5 mm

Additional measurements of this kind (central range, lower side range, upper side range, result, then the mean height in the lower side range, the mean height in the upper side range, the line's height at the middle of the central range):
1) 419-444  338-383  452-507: 0.5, 485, 466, 474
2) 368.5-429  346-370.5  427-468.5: -0.7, 491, 445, 470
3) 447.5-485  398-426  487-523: 0.9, 481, 472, 476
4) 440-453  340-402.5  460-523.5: 1.1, 478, 479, 478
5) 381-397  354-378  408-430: 0.7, 490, 483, 487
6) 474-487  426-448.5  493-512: -1.9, 453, 458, 456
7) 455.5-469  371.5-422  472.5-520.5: 1.0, 474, 484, 481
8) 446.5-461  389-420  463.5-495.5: 1.4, 472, 476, 475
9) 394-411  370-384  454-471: -0.1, 479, 445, 469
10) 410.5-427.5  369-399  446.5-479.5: -0.9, 470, 451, 462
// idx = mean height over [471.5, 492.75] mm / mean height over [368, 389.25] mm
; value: 1.05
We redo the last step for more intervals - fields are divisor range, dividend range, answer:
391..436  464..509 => 1.01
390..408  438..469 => 0.95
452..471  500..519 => 1.11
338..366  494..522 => 0.98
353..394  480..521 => 1.00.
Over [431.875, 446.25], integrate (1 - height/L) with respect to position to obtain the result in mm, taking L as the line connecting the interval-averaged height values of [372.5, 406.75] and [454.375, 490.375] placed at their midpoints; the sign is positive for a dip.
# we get 0.9 mm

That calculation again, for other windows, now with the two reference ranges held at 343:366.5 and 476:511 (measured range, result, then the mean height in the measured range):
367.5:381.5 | 0.3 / 479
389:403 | 0.9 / 457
